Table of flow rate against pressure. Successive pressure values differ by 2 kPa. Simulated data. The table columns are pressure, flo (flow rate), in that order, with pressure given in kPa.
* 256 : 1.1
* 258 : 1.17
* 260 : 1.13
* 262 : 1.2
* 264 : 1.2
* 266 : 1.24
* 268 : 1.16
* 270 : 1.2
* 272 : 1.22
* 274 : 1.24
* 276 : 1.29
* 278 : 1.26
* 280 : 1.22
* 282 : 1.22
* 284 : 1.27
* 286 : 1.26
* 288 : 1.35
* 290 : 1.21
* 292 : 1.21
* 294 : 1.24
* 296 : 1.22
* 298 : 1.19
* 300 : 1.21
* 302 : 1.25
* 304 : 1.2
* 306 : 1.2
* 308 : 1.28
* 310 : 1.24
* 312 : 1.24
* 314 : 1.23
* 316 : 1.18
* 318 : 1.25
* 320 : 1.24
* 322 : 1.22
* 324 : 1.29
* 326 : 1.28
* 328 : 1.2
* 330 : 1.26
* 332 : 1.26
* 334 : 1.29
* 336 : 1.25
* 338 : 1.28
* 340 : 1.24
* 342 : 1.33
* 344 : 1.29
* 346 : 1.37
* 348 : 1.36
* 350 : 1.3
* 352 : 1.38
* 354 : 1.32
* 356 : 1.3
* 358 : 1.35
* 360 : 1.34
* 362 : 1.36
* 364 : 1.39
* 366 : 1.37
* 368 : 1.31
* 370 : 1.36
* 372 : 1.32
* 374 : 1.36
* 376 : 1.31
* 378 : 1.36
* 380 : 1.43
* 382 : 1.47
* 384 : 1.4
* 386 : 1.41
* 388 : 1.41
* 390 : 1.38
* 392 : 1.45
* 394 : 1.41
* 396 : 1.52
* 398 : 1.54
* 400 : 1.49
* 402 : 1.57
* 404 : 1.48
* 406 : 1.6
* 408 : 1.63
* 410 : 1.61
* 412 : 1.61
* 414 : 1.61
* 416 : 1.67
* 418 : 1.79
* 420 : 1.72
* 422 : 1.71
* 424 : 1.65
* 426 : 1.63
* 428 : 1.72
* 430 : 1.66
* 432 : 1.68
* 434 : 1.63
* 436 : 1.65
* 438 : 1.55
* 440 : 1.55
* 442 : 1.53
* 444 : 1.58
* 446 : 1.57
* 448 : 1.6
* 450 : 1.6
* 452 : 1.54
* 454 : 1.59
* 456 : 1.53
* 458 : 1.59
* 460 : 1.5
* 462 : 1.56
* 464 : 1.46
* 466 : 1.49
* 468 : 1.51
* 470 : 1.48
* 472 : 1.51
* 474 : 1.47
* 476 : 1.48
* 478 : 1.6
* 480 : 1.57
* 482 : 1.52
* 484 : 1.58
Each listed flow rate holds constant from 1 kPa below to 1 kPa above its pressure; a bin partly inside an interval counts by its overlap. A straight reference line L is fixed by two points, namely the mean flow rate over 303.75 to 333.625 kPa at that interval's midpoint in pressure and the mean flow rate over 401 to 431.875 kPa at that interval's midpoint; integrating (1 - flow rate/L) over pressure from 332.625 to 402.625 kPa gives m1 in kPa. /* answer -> 3.5 kPa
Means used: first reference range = 1.24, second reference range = 1.65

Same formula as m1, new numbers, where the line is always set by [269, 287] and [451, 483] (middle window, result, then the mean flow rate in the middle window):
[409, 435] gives -3.8 kPa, 1.67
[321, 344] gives 1.0 kPa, 1.26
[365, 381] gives 0.4 kPa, 1.35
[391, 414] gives -1.8 kPa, 1.54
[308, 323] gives 0.8 kPa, 1.23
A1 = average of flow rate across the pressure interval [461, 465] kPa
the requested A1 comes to 1.51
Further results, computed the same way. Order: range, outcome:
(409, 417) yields 1.62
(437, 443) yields 1.54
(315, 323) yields 1.22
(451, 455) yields 1.56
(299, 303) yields 1.23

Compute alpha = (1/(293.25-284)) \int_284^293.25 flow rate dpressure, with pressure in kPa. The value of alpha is 1.26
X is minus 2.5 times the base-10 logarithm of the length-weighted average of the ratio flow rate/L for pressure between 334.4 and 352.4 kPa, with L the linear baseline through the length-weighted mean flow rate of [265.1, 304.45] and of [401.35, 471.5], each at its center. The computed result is 0.05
